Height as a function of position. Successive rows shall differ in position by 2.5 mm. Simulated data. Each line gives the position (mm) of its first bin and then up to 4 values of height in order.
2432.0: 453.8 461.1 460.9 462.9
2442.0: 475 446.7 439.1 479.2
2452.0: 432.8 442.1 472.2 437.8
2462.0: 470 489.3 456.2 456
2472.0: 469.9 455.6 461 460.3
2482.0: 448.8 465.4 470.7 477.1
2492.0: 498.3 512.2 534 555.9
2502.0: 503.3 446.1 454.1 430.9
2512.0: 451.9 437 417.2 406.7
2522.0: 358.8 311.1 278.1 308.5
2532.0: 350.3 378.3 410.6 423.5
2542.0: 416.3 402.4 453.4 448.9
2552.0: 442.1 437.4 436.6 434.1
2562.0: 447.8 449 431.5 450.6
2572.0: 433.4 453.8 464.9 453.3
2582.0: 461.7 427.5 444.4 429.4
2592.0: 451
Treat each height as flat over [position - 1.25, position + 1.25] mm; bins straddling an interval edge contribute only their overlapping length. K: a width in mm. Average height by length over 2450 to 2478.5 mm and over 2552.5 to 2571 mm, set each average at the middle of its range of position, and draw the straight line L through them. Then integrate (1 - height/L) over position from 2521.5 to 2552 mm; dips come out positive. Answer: 4.4 mm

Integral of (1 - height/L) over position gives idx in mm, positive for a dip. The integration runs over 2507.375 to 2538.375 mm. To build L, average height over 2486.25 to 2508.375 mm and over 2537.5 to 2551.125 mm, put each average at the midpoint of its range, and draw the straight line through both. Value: 5.3 mm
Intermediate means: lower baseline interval 495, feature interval 381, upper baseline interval 428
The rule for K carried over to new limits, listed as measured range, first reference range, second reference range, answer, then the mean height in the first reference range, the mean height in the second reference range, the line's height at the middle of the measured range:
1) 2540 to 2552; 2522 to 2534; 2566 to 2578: -1.9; 321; 447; 372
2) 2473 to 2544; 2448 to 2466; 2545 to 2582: 3.2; 460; 445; 453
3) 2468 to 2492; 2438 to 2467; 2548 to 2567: -0.5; 459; 442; 454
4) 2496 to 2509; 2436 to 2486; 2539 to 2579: -1.2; 459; 440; 451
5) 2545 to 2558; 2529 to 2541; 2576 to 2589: -1.2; 379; 449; 403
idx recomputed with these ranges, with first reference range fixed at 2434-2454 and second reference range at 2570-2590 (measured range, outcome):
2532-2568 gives 1.8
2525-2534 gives 2.7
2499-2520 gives -0.1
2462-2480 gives -0.4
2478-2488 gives -0.2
